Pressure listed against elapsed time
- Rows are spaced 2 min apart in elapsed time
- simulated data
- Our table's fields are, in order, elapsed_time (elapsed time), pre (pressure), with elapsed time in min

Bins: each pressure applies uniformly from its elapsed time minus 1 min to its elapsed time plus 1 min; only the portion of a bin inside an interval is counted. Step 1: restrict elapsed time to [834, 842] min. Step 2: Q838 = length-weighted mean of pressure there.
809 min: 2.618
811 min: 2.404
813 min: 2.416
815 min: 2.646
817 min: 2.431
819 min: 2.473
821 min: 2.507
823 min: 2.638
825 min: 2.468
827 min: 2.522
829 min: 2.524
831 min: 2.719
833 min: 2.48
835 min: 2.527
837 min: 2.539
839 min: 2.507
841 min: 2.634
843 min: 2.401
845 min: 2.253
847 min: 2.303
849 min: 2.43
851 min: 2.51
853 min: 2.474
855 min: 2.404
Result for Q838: 2.55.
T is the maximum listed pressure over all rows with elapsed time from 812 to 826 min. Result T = 2.646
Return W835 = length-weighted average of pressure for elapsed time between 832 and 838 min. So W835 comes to 2.52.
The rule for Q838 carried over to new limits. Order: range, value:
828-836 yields 2.56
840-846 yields 2.43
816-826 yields 2.5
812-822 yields 2.49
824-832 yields 2.56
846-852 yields 2.41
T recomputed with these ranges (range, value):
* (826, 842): 2.719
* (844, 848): 2.303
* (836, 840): 2.539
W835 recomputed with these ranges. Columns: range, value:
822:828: 2.54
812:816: 2.53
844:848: 2.28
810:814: 2.41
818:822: 2.49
